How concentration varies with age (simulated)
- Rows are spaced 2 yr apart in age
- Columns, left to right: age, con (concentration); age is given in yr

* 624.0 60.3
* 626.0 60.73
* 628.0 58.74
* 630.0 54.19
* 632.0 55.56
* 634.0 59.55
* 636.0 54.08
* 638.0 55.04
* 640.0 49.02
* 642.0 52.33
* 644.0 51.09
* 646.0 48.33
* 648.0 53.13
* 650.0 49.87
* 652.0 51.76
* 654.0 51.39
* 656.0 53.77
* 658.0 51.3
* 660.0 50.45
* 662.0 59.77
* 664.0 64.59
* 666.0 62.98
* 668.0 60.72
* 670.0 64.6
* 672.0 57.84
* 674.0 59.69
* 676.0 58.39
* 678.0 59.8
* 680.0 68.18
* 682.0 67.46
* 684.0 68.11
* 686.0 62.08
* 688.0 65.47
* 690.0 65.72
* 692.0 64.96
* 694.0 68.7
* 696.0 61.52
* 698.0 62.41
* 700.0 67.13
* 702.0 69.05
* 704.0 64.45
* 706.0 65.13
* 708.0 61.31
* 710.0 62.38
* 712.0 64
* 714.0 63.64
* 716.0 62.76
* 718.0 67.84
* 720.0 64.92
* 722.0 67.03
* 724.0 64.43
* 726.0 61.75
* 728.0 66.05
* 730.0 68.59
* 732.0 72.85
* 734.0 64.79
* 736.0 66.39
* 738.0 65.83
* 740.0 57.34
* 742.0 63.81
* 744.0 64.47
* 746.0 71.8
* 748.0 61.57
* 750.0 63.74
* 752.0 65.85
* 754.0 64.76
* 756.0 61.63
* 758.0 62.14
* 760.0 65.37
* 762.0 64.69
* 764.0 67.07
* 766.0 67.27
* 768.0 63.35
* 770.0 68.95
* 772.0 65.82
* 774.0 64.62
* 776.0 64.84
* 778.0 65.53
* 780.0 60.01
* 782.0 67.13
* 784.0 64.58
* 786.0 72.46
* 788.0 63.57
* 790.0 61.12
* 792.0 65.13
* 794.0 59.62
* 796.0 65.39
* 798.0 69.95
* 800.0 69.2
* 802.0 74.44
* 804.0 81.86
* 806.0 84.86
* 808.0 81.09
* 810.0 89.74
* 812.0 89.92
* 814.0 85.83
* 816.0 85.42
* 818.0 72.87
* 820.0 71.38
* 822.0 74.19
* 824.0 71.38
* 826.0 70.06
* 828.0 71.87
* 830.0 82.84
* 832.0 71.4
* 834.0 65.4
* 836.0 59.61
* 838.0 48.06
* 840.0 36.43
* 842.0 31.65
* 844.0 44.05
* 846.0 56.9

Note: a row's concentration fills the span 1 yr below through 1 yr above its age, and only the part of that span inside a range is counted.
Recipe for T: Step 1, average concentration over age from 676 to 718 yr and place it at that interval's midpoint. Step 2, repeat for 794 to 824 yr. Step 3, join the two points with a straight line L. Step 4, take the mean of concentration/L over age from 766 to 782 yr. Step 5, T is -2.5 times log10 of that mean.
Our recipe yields 0.13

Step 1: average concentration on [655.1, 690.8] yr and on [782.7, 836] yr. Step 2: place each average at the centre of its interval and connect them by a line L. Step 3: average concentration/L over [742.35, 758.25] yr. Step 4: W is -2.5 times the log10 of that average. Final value 0.06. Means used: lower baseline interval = 61.2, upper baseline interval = 73.4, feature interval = 64.6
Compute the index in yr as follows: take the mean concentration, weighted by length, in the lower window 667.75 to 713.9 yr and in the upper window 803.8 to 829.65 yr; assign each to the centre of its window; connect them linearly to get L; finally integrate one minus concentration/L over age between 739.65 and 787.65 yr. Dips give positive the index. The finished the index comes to 5.1 yr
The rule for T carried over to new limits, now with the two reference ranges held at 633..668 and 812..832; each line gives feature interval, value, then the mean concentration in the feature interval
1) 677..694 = -0.12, 65.4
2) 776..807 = 0.07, 68.2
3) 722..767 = 0.02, 65.1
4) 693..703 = -0.09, 65.8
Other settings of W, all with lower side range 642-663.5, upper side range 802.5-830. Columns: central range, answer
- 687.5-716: -0.07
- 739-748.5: 0.06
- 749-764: 0.09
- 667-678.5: -0.08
